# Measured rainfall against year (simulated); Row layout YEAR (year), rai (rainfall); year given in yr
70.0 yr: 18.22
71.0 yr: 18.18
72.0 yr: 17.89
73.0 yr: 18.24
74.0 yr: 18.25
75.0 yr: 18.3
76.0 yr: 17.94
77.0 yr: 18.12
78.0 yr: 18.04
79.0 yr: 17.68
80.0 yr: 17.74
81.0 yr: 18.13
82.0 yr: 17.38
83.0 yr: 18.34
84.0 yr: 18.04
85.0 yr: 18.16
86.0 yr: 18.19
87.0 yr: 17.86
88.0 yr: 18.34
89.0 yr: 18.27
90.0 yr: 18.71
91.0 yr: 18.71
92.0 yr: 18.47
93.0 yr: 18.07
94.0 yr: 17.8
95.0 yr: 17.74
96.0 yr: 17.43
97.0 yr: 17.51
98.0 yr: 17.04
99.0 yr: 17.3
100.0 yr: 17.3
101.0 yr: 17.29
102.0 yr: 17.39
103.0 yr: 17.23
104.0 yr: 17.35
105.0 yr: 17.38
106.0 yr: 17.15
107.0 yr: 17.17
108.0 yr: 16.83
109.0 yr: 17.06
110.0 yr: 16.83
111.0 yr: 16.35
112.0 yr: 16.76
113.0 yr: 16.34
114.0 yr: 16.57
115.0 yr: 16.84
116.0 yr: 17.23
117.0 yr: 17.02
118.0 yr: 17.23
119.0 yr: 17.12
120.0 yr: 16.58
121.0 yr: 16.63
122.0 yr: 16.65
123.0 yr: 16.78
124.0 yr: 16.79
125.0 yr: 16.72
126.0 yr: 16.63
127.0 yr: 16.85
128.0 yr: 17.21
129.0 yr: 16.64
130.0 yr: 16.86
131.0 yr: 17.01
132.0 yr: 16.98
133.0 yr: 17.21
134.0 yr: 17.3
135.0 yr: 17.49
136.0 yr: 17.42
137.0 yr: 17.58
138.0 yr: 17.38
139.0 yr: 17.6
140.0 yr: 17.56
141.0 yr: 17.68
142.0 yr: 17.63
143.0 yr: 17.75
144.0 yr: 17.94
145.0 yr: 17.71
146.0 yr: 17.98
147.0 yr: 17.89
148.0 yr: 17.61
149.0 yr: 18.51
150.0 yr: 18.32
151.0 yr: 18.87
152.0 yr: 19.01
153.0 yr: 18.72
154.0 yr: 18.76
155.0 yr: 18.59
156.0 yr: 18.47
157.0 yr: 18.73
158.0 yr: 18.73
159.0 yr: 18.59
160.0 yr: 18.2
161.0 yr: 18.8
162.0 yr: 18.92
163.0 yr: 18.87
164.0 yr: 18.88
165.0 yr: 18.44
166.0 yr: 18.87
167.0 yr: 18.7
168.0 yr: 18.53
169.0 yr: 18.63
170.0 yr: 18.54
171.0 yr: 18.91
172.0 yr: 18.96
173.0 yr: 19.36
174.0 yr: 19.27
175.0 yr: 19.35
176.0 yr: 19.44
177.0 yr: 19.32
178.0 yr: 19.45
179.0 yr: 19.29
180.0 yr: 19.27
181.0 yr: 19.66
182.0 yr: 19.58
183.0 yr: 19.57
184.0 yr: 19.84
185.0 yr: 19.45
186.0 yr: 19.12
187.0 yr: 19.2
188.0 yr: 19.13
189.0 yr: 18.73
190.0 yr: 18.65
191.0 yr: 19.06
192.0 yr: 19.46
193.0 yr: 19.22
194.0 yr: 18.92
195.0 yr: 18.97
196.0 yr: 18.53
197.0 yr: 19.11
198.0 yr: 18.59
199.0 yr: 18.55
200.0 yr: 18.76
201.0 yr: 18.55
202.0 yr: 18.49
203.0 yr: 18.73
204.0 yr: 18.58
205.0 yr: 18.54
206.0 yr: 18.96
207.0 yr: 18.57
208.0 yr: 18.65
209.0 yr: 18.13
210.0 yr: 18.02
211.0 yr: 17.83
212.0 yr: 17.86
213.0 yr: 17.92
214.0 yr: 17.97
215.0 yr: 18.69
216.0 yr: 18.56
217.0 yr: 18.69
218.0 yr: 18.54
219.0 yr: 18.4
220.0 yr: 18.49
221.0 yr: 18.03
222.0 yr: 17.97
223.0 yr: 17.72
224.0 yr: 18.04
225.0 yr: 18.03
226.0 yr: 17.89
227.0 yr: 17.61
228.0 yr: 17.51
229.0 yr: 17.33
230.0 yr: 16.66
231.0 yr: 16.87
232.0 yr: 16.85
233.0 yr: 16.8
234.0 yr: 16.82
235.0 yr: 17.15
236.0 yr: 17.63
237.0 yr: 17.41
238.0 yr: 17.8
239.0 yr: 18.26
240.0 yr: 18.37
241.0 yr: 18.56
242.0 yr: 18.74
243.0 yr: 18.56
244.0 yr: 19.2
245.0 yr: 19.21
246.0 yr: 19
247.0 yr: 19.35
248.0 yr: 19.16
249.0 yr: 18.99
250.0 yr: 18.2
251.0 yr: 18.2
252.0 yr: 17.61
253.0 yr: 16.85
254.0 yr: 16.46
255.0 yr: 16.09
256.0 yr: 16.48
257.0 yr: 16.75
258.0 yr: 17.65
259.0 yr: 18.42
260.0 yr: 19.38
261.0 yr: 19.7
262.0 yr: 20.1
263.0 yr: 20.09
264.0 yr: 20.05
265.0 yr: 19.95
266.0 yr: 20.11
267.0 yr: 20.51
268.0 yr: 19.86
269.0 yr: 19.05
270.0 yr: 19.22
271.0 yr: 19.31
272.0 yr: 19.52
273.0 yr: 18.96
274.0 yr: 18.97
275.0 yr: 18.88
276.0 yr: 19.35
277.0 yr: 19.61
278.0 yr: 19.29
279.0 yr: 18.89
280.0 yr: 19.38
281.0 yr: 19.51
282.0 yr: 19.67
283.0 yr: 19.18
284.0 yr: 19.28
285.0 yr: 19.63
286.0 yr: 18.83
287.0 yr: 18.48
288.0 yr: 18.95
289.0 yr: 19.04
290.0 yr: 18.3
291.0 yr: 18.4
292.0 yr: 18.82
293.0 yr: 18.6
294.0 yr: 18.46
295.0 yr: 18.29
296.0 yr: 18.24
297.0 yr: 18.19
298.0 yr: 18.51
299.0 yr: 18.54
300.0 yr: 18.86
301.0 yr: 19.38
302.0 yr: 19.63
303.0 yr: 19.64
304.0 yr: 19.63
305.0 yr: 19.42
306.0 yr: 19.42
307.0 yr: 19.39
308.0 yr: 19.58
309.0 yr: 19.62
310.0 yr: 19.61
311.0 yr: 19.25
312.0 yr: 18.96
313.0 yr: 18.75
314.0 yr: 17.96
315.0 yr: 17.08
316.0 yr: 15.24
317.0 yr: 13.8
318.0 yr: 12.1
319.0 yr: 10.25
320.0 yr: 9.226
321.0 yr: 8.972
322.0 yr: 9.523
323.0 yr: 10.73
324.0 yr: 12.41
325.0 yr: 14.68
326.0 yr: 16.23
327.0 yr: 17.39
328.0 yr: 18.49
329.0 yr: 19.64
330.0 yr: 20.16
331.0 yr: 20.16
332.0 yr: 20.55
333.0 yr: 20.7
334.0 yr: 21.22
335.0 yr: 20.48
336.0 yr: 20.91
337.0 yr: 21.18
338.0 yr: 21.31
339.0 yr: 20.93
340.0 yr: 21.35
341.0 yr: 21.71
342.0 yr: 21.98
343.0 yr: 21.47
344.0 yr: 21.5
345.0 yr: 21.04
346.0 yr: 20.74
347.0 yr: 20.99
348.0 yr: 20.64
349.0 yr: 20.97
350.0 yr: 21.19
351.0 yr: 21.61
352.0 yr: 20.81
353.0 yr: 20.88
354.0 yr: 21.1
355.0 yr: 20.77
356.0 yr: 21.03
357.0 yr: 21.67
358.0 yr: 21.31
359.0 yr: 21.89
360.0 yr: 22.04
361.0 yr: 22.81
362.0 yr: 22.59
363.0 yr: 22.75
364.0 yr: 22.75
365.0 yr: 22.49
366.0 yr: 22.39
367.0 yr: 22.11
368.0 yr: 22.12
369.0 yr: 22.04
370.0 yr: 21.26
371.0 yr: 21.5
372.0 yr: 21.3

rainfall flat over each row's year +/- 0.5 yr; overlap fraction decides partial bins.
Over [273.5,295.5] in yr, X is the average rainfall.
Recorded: 19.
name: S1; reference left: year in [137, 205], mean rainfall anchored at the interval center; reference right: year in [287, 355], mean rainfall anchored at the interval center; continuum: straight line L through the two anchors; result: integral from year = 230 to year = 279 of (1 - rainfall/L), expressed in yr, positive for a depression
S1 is 0.3 yr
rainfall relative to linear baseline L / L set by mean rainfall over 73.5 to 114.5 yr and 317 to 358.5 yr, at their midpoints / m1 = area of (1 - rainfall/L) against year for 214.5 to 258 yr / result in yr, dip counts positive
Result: 0.9 yr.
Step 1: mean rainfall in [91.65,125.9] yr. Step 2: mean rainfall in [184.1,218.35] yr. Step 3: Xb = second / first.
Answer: 1.09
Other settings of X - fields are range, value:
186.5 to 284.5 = 18.5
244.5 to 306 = 18.9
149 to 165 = 18.7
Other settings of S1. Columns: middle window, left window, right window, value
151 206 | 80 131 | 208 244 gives -3.9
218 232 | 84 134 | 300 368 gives 0.4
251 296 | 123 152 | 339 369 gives 2.7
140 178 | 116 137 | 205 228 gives -2.5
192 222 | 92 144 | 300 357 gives -1.2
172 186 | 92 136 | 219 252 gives -1.5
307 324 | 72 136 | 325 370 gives 4.5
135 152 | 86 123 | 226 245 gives -0.4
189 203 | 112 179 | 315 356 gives -0.6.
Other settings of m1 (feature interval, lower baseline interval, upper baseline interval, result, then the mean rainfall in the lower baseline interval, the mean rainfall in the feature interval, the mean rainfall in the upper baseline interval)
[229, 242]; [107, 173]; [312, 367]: 0.65 yr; 17.7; 17.5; 19.1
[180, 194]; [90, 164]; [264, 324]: -1.23 yr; 17.6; 19.3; 18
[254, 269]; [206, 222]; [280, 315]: -0.14 yr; 18.3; 18.9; 19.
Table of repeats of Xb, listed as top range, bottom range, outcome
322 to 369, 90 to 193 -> 1.13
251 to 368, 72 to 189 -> 1.06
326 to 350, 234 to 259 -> 1.15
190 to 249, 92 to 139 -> 1.07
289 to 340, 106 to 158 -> 1.02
